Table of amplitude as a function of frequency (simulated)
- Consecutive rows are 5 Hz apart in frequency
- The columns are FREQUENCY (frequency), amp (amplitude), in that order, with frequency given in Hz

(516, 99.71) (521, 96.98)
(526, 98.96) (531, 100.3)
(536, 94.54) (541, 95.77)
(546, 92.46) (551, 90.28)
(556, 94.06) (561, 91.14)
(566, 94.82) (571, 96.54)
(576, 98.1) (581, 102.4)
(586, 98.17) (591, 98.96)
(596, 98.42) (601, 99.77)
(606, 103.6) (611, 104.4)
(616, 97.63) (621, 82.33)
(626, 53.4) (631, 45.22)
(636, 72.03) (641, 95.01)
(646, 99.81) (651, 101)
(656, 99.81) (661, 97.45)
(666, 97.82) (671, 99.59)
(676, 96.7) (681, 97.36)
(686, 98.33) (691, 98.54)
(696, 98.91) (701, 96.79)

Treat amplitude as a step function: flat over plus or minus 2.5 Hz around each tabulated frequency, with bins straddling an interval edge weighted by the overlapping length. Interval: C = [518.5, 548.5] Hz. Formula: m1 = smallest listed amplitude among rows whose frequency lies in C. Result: 92.46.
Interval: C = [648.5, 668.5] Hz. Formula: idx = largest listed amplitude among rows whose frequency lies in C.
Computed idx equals 101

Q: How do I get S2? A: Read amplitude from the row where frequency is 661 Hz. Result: 97.45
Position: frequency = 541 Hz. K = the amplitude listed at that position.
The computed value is 95.77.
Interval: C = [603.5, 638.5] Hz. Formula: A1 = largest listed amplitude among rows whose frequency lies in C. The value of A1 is 104.4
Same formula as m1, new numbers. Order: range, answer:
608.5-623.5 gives 82.33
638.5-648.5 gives 95.01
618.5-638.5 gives 45.22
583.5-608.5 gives 98.17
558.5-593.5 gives 91.14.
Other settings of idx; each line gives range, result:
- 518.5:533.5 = 100.3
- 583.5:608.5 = 103.6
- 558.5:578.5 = 98.1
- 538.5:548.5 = 95.77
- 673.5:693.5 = 98.54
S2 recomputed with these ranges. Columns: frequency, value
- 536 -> 94.54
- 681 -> 97.36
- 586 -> 98.17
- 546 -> 92.46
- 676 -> 96.7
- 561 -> 91.14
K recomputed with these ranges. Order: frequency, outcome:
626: 53.4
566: 94.82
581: 102.4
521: 96.98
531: 100.3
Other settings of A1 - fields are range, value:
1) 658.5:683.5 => 99.59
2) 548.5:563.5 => 94.06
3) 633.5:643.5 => 95.01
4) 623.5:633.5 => 53.4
